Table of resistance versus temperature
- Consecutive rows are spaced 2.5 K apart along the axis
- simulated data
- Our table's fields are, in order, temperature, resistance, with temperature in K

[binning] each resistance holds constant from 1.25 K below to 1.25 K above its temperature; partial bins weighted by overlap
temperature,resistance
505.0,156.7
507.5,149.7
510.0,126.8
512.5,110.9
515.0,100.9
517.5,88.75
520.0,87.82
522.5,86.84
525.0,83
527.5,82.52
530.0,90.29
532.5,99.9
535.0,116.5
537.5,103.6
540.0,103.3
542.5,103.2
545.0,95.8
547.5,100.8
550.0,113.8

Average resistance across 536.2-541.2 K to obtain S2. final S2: 104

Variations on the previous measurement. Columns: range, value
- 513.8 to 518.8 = 94.7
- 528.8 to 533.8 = 95.4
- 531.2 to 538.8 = 107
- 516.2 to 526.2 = 86.7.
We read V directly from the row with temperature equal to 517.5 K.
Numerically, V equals 88.75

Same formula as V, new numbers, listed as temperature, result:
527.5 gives 82.52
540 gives 103.3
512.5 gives 110.9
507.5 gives 149.7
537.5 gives 103.6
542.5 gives 103.2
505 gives 156.7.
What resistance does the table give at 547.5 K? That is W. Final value 100.8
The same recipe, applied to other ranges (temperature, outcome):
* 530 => 90.29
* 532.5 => 99.9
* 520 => 87.82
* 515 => 100.9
